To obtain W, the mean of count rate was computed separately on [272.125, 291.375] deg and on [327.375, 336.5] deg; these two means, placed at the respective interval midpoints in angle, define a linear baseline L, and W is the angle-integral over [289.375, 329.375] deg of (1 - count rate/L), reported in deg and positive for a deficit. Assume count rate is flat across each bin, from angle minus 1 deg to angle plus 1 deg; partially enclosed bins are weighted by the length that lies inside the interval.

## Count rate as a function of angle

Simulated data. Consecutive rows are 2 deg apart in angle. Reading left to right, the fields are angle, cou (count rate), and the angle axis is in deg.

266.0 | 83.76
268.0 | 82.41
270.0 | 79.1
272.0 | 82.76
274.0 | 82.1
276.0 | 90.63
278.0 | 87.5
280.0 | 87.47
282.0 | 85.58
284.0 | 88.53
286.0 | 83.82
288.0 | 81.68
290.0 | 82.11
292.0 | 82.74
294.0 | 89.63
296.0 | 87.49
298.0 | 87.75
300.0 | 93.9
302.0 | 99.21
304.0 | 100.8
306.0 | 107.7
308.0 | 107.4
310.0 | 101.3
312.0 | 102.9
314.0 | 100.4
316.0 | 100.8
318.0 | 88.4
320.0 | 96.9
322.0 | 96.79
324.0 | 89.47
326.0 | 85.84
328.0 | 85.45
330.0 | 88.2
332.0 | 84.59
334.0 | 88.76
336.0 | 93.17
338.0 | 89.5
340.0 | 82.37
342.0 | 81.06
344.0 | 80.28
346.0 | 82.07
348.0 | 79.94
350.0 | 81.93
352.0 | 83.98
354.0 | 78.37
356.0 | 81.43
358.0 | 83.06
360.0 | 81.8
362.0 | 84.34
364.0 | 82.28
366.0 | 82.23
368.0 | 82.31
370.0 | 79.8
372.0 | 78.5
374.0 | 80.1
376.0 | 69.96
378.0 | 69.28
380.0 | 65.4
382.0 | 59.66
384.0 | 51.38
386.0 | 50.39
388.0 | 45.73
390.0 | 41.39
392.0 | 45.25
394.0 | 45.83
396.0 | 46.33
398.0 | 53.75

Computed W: -3.5 deg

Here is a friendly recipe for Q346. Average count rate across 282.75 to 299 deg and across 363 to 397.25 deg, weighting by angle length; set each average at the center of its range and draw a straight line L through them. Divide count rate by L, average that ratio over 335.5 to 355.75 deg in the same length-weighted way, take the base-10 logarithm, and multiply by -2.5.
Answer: -0.16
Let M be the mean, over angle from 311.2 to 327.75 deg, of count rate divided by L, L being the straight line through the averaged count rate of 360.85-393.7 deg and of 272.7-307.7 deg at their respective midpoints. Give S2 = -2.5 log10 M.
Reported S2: -0.16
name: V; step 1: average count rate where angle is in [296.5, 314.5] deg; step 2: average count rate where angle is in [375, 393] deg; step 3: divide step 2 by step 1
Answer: 0.55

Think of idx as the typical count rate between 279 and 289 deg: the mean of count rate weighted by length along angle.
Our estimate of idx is 85.4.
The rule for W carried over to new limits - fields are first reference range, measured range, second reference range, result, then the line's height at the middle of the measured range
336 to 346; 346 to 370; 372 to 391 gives -2.6 deg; 74.1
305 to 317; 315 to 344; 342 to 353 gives 1.0 deg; 92.4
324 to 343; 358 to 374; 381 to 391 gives -4.5 deg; 63.8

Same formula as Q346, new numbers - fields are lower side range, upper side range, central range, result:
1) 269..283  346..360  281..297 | -0.01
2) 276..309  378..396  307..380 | -0.24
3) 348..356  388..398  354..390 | -0.12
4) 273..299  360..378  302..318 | -0.21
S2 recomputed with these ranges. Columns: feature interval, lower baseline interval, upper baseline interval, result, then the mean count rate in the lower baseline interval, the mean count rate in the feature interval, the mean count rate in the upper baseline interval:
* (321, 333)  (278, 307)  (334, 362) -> -0.03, 89.8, 88.4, 83.3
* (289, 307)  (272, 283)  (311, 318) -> 0.02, 86.3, 92.4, 99.5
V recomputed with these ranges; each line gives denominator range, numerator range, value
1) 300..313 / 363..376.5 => 0.78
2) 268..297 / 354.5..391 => 0.83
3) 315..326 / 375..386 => 0.66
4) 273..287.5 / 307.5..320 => 1.15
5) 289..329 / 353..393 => 0.74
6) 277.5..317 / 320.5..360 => 0.92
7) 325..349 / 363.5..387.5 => 0.82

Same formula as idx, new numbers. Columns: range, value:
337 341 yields 85.9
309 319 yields 98.8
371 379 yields 74.5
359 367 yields 82.7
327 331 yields 86.8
